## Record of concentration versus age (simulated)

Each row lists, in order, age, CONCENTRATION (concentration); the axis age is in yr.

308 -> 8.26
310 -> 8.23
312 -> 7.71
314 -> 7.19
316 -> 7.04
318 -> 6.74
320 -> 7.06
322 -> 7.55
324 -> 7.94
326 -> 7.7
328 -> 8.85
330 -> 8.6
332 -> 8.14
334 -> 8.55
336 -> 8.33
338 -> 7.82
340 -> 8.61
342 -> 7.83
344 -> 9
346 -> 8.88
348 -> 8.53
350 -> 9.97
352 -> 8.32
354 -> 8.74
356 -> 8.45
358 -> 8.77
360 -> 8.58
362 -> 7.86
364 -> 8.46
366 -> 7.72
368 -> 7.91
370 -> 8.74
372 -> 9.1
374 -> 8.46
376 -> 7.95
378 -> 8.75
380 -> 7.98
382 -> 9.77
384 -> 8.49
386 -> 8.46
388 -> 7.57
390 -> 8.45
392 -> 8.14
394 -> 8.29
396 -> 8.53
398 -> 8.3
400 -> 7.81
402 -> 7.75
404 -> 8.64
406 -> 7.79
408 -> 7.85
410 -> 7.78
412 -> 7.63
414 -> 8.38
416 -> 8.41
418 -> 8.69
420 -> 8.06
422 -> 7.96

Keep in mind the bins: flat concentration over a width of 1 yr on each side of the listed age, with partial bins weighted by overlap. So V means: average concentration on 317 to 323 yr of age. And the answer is 7.12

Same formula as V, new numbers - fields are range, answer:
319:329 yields 7.82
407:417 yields 8.01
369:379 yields 8.6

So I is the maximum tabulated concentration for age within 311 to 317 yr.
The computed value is 7.71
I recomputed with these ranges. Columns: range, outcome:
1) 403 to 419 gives 8.69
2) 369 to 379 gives 9.1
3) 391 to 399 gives 8.53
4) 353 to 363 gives 8.77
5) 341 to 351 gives 9.97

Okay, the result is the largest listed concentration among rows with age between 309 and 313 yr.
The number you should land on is 8.23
